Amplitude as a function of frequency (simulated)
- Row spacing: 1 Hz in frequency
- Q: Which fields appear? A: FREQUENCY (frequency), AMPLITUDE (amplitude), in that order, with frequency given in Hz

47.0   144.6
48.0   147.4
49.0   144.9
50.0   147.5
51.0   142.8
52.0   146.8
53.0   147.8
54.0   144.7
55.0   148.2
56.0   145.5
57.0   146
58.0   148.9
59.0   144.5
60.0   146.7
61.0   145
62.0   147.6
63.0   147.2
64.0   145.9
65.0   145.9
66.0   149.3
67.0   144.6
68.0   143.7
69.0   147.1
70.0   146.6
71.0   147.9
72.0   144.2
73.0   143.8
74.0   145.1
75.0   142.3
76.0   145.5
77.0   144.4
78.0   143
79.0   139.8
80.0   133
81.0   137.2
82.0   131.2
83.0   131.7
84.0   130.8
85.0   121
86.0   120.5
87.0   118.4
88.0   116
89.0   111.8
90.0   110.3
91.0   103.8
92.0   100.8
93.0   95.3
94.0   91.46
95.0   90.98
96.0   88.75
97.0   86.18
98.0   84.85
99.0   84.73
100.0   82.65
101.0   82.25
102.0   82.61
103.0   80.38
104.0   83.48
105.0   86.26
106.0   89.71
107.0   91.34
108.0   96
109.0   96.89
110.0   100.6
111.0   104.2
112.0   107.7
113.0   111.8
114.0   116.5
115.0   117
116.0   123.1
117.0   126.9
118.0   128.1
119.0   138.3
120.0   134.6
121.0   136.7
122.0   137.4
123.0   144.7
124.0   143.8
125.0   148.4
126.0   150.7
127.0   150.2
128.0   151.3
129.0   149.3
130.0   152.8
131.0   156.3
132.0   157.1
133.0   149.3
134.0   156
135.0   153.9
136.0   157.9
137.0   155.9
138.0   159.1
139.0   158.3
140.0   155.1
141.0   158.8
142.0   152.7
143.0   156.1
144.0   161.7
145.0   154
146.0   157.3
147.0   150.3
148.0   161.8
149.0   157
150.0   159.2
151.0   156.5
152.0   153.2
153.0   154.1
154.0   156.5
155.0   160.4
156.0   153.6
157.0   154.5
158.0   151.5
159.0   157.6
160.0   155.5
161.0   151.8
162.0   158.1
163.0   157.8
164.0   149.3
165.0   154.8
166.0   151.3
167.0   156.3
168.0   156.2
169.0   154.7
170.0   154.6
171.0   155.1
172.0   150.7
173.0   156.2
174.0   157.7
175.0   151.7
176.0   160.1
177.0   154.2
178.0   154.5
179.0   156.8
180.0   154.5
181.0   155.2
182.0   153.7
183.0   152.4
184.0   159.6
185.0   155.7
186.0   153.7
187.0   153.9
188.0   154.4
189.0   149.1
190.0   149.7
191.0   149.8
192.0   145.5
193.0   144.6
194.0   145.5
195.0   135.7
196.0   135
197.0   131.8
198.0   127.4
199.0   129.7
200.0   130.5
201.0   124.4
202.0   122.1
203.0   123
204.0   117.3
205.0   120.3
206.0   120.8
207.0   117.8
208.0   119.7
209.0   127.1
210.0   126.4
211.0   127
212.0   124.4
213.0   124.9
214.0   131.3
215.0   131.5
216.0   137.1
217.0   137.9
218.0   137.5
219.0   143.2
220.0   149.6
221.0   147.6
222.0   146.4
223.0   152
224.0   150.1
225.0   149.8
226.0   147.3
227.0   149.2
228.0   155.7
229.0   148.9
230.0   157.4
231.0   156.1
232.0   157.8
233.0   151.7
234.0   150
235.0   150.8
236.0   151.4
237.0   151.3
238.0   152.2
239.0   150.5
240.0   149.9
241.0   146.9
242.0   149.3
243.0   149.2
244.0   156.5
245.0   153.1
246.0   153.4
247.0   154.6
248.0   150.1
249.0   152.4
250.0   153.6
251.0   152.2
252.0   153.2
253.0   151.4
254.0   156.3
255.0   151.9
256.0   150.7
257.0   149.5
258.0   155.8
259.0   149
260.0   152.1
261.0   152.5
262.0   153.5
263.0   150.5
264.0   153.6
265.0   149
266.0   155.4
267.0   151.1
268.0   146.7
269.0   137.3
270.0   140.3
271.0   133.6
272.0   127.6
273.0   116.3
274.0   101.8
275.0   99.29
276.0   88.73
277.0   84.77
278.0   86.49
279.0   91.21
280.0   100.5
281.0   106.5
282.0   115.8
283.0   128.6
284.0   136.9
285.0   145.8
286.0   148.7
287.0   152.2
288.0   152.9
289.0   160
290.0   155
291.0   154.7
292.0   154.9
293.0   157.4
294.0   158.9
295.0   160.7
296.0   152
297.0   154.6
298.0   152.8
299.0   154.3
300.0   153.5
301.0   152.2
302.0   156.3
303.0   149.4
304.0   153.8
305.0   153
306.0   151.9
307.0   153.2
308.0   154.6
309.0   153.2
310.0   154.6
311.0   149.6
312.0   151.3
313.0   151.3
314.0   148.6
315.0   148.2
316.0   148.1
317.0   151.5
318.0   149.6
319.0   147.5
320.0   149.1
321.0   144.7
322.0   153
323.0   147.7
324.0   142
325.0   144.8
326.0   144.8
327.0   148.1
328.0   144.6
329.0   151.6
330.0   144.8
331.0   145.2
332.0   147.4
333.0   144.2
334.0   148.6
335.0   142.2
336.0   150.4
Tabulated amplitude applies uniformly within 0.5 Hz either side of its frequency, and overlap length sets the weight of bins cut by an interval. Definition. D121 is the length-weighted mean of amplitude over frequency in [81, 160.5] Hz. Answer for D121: 130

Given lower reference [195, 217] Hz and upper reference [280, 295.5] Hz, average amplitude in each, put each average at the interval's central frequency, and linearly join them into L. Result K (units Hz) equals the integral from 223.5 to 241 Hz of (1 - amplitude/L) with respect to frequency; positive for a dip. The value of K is -2.5 Hz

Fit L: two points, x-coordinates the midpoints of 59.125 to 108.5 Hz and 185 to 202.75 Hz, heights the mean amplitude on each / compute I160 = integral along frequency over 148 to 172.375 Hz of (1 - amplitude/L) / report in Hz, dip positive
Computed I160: -3.8 Hz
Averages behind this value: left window 120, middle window 155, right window 140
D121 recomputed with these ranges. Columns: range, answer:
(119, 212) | 148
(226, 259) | 152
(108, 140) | 138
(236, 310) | 144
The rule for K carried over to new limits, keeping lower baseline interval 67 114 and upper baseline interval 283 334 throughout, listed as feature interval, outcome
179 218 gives -1.6 Hz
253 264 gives -0.8 Hz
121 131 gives -2.3 Hz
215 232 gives -1.4 Hz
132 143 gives -3.1 Hz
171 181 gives -2.1 Hz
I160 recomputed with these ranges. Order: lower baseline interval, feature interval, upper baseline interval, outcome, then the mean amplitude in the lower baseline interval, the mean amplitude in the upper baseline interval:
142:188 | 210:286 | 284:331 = 6.0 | 155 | 151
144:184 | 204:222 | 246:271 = 2.6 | 155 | 151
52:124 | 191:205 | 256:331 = 0.2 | 123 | 143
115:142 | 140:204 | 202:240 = -3.0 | 147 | 140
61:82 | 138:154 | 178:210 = -1.7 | 144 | 139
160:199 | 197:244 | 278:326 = 3.1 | 151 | 146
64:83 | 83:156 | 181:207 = 6.8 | 143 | 139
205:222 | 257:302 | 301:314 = 2.4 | 132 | 153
